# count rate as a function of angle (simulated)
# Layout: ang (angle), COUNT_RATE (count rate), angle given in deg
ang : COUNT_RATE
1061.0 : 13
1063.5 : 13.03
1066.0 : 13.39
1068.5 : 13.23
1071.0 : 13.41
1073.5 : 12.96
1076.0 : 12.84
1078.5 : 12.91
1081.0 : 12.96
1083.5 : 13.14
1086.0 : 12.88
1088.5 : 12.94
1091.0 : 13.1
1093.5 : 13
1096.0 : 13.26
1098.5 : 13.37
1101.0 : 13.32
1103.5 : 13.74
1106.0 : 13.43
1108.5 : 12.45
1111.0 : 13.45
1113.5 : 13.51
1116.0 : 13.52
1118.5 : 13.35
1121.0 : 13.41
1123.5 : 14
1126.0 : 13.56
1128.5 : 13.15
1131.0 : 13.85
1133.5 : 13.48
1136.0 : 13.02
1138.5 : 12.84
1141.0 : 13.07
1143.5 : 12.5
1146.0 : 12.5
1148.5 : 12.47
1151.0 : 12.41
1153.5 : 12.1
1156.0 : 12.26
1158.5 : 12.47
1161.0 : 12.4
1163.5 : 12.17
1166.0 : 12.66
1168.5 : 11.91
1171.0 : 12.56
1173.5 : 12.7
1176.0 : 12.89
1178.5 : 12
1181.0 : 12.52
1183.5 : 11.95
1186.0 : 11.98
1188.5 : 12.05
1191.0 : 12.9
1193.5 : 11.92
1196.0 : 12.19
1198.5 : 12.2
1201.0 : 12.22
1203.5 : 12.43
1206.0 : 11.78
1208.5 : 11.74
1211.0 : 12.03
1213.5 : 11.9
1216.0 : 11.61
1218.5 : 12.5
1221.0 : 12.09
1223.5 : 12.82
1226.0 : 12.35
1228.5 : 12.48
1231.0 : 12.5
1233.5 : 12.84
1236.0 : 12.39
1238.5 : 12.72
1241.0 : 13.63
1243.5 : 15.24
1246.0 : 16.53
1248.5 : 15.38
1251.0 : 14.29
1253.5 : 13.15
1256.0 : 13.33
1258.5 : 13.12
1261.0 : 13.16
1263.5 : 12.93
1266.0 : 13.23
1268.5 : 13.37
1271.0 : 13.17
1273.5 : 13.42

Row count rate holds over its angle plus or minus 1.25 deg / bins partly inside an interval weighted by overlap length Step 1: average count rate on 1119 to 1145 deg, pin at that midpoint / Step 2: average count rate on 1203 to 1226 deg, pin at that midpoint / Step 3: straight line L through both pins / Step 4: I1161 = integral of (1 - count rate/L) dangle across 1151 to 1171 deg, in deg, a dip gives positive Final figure 0.87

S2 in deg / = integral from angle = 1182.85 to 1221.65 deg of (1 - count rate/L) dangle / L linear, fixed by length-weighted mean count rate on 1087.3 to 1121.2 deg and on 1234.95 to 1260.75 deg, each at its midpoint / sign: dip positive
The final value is 4.6 deg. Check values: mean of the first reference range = 13.3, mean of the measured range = 12.1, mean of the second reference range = 14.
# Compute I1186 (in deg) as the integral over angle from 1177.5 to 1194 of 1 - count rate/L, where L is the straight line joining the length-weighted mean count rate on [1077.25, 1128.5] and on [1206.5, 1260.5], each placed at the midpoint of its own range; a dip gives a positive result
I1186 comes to 1.2 deg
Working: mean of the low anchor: 13.3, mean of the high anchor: 13.1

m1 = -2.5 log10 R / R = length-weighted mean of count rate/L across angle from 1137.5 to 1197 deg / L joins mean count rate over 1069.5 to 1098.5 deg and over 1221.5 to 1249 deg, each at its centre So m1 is 0.074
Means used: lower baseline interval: 13.1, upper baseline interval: 13.4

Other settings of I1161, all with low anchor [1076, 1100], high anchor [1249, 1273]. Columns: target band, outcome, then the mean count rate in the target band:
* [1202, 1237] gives 2.77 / 12.2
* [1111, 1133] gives -0.70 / 13.5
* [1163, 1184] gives 1.30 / 12.4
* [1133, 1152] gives 0.56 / 12.8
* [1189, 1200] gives 0.80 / 12.3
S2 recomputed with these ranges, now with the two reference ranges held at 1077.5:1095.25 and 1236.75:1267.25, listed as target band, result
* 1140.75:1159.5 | 1.3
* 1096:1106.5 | -0.3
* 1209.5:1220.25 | 1.3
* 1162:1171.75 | 0.8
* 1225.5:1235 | 0.8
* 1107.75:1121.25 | -0.2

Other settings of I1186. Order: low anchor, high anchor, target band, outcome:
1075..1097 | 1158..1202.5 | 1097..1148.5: -2.1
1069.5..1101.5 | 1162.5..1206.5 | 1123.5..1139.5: -0.8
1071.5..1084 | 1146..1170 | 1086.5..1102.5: -0.4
